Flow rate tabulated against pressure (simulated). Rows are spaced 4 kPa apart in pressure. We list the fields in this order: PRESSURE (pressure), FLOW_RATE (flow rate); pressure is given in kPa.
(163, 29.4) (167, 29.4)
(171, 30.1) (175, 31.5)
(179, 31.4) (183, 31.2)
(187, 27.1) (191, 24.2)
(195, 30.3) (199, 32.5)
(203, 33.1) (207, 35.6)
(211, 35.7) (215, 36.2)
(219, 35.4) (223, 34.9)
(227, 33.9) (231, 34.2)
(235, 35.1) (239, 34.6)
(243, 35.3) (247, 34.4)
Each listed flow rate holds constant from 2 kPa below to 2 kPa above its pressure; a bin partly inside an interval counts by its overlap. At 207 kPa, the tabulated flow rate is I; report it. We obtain 35.6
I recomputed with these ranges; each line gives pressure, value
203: 33.1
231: 34.2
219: 35.4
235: 35.1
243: 35.3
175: 31.5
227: 33.9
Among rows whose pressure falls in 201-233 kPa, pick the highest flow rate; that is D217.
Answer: 36.2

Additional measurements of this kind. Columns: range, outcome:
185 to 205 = 33.1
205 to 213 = 35.7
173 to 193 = 31.5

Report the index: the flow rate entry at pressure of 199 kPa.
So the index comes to 32.5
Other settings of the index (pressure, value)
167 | 29.4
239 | 34.6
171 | 30.1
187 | 27.1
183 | 31.2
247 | 34.4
